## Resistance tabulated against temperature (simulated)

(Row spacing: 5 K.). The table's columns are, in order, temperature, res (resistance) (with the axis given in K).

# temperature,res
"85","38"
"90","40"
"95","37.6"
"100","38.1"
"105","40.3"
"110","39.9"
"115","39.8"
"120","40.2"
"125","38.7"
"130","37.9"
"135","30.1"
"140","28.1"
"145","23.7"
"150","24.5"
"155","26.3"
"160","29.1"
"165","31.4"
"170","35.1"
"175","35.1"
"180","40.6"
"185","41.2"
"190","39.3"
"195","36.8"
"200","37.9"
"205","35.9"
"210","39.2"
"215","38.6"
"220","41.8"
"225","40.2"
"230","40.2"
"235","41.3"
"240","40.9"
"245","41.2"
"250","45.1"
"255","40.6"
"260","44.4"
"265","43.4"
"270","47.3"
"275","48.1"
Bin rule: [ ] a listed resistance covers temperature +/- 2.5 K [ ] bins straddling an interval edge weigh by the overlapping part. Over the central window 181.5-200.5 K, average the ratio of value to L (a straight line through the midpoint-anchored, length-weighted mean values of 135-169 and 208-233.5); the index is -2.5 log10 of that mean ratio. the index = -0.127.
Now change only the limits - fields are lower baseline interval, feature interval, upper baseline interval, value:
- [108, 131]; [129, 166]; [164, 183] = 0.31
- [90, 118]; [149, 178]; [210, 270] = 0.30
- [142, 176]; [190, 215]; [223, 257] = -0.06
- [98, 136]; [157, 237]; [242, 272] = 0.10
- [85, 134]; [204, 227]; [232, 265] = 0.06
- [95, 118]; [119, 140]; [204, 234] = 0.11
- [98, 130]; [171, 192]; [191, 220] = -0.01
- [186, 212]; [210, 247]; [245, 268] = 0.00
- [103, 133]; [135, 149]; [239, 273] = 0.45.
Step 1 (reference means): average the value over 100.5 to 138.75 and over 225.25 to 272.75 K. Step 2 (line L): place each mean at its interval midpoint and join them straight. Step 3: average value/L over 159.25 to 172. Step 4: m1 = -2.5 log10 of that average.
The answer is 0.23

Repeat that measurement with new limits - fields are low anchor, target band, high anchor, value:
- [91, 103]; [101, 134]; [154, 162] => -0.126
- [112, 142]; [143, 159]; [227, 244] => 0.416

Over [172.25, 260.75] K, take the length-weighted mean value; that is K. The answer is 39.9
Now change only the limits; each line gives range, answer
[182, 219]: 38.6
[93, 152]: 35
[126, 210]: 33.6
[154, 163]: 28.1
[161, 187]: 36.2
